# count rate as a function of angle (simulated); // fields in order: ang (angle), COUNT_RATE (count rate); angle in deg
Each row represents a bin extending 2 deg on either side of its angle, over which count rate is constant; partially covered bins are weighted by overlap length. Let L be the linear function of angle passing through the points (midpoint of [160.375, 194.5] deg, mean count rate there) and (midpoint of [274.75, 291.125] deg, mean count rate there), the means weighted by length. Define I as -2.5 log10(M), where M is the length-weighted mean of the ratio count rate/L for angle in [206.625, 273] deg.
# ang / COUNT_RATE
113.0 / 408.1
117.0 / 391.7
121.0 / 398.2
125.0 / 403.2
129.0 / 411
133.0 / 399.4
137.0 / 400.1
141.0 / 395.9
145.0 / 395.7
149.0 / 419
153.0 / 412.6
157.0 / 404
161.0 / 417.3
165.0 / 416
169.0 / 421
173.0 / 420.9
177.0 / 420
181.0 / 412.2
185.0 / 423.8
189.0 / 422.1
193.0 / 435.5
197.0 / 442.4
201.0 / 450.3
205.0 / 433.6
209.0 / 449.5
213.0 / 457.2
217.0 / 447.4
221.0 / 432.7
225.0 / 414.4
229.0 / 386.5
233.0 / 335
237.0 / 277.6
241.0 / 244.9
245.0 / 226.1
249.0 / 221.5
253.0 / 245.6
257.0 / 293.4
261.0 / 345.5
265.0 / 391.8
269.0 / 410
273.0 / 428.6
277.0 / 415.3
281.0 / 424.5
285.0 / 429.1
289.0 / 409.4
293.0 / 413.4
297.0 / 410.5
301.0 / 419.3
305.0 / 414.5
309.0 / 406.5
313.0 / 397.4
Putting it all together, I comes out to 0.19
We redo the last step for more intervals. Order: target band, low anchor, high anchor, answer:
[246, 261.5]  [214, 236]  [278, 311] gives 0.46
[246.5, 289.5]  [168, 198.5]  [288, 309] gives 0.15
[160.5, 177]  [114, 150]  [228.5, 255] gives -0.17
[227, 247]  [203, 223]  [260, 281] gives 0.41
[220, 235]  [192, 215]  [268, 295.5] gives 0.13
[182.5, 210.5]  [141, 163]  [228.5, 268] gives -0.22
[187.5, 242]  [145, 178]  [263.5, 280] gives 0.02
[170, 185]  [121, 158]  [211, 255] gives -0.12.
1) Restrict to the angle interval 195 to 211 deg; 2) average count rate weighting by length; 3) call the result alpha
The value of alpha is 444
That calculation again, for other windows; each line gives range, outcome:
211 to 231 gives 428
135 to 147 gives 397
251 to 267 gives 319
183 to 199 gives 431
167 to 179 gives 421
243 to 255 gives 231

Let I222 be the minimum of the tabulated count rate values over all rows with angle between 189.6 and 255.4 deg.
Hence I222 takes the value 221.5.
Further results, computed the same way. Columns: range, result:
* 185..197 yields 422.1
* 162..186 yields 412.2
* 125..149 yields 395.7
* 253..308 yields 245.6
